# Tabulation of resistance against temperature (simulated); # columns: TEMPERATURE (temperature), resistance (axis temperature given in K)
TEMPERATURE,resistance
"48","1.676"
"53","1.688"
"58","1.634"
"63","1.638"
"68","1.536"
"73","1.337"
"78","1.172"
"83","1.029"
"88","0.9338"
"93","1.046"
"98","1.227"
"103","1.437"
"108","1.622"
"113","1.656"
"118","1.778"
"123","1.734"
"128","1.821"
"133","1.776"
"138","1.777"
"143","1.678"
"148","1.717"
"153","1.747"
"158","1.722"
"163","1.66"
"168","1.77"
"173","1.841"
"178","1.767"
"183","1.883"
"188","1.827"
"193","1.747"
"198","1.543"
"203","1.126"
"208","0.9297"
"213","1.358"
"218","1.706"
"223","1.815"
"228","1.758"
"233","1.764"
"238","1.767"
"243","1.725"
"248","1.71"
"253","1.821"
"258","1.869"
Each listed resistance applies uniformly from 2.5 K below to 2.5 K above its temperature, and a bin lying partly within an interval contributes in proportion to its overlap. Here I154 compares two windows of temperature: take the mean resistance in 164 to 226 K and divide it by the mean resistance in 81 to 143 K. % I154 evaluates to 1.08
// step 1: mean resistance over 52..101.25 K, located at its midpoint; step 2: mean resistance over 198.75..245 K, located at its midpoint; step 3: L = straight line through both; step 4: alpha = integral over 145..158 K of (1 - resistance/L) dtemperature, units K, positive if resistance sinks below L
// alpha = -2.7 K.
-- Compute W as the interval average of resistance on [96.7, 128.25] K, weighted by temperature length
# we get 1.61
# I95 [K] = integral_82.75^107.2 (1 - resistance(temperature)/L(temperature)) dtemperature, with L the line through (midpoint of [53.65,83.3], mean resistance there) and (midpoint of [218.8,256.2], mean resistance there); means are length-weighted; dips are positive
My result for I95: 5.12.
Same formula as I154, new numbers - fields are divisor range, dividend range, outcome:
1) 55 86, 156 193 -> 1.28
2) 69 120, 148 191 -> 1.34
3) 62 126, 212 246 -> 1.23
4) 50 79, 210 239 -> 1.10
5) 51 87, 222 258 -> 1.26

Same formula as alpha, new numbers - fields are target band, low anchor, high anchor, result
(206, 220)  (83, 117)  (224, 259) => 2.9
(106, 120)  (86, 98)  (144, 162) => -4.5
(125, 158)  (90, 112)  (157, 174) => -3.3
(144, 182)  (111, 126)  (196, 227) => -4.0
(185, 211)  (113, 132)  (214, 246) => 4.5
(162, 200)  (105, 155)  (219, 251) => -0.4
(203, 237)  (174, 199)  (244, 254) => 4.4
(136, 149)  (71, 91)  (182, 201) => -2.4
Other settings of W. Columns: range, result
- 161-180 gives 1.76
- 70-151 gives 1.49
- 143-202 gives 1.73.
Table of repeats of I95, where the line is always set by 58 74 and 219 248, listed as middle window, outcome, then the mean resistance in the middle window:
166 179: -0.91 K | 1.8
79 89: 3.49 K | 1.02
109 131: -1.77 K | 1.74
